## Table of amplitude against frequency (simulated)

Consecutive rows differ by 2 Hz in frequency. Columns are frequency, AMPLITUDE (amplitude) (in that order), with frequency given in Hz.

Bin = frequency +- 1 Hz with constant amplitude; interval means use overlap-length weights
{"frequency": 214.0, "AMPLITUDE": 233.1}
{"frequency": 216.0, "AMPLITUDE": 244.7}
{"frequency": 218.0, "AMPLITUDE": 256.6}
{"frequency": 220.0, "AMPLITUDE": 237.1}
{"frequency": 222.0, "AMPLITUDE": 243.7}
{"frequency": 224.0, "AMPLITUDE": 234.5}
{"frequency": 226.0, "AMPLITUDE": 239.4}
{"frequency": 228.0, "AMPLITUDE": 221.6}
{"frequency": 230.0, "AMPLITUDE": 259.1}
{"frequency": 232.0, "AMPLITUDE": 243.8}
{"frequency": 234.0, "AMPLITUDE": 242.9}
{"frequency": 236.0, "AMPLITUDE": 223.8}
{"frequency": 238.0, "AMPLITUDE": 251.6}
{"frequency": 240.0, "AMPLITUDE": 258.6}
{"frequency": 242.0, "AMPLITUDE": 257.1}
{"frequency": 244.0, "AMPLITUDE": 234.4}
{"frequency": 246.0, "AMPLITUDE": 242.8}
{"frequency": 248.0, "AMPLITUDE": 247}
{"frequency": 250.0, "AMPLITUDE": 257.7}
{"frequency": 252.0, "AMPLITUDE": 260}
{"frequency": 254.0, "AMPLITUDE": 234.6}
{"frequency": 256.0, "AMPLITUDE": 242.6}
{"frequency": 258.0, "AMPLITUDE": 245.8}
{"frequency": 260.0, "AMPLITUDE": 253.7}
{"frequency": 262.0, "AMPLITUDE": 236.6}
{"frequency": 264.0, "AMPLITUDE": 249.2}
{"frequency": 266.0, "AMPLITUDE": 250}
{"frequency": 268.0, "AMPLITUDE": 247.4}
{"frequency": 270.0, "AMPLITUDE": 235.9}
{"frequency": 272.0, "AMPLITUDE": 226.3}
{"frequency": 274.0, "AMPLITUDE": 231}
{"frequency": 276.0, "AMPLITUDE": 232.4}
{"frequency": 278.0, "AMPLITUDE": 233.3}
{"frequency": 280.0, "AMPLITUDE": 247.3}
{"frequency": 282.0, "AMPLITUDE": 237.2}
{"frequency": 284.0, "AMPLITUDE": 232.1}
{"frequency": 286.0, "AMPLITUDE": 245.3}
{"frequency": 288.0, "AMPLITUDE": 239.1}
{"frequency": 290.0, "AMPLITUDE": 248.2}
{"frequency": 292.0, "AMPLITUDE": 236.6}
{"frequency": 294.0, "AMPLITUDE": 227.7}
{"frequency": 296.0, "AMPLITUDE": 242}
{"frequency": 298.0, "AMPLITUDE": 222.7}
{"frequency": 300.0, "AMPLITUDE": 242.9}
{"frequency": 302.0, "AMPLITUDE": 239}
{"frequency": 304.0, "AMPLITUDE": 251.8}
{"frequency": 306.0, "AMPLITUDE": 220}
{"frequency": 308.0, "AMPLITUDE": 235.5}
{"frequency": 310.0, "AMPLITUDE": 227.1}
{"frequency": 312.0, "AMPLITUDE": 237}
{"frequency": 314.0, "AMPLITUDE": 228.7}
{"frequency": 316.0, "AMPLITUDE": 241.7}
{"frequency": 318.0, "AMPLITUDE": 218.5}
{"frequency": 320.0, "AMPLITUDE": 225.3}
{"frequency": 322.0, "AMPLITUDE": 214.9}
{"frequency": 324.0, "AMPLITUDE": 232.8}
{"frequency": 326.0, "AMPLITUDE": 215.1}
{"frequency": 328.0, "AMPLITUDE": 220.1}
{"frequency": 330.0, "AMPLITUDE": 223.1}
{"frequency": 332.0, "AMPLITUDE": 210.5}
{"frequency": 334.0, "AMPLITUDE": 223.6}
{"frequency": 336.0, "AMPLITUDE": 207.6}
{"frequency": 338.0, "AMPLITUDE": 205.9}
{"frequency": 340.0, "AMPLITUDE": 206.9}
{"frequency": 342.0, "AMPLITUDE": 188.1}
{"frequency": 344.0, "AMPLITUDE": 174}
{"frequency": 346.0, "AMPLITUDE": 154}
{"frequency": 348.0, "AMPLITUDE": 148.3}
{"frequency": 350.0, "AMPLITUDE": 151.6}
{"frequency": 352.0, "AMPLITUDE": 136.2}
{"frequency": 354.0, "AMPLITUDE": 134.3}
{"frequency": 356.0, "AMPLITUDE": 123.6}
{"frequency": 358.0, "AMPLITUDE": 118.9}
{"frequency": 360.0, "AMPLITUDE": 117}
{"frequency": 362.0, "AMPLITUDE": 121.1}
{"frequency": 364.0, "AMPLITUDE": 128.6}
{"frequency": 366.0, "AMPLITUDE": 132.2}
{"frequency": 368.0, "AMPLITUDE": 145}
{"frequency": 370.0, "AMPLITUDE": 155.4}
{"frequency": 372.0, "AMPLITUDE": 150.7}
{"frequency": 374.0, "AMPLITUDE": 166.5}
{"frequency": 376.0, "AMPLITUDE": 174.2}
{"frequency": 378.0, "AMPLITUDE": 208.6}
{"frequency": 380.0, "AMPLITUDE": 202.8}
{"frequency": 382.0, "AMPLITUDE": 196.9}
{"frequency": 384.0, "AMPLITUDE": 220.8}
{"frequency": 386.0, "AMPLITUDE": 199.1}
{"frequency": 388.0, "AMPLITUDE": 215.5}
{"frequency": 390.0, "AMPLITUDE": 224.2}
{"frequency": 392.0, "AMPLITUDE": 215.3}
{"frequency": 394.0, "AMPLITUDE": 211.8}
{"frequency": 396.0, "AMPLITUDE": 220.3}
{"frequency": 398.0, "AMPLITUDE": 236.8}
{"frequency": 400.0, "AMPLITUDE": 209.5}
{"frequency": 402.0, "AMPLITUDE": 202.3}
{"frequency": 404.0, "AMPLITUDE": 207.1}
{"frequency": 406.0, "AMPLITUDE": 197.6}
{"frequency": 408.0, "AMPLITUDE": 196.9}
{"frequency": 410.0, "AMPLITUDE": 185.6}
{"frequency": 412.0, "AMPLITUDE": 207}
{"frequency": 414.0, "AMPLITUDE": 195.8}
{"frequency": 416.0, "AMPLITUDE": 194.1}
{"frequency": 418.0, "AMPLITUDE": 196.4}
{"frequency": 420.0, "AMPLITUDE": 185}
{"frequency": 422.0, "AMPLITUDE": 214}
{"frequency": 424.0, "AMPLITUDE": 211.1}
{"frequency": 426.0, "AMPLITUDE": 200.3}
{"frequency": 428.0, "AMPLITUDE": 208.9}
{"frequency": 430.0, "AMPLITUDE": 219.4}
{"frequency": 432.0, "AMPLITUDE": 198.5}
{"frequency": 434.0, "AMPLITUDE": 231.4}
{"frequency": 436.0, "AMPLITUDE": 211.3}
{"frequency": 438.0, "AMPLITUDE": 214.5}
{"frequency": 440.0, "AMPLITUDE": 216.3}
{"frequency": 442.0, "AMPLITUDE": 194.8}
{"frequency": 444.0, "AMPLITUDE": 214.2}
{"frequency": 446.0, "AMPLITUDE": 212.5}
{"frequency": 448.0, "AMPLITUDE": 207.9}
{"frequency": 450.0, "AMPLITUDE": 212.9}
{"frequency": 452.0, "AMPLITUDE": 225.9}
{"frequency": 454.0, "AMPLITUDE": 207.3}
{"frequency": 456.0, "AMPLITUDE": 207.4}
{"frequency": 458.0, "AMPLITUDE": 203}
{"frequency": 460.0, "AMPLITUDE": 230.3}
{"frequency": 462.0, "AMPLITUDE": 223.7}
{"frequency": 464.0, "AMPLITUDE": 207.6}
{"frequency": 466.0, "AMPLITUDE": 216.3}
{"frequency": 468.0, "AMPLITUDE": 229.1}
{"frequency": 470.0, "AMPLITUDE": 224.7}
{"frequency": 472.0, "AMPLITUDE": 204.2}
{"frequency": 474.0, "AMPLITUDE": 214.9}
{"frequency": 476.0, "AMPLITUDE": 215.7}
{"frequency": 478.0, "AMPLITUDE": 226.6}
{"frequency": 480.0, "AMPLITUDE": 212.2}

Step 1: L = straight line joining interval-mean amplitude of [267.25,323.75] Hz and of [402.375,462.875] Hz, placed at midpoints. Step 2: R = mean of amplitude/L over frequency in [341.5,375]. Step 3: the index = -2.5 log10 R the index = 0.48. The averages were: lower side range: 234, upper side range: 208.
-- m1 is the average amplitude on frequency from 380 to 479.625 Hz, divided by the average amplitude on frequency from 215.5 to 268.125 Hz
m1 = 0.86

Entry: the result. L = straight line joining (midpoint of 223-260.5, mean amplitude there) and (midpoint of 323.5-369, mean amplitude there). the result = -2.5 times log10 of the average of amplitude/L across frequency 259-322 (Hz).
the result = -0.13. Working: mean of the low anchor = 245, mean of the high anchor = 170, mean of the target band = 236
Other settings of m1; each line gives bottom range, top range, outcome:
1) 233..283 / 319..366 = 0.73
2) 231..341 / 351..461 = 0.82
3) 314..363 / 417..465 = 1.14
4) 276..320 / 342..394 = 0.70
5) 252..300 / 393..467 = 0.87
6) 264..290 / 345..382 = 0.63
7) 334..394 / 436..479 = 1.25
